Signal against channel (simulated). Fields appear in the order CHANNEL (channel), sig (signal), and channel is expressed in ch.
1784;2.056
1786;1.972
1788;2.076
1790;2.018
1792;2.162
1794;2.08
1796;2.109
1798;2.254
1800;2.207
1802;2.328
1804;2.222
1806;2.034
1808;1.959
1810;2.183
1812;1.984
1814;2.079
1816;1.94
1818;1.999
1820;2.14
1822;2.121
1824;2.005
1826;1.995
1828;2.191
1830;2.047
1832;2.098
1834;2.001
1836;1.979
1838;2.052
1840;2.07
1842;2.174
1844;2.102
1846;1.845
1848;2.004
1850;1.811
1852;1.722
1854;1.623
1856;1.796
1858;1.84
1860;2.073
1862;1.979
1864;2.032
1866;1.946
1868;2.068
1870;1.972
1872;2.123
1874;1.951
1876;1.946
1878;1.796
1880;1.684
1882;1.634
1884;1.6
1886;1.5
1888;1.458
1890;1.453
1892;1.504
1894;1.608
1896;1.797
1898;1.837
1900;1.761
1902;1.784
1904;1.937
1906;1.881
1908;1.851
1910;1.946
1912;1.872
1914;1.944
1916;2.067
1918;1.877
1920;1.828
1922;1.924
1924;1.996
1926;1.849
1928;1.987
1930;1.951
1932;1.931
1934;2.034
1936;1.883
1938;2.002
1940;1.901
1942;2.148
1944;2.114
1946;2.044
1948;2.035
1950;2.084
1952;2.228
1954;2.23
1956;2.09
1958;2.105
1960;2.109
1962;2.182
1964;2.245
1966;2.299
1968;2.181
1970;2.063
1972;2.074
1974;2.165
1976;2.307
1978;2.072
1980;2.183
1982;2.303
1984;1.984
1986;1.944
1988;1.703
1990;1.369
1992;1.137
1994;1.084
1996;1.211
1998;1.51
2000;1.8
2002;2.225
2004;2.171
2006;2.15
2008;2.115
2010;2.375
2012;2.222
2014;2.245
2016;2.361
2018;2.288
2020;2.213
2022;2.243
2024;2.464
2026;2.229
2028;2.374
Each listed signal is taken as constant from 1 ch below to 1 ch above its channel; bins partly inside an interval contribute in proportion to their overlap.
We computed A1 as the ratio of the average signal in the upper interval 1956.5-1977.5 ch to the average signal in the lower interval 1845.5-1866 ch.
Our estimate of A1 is 1.2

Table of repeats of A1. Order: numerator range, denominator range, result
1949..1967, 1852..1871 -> 1.14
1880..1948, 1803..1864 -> 0.92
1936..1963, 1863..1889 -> 1.15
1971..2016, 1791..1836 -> 0.92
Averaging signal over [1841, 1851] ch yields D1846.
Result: 1.99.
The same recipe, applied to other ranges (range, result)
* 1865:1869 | 2.01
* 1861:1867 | 1.99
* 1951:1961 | 2.15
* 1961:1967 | 2.24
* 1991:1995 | 1.11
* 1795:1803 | 2.22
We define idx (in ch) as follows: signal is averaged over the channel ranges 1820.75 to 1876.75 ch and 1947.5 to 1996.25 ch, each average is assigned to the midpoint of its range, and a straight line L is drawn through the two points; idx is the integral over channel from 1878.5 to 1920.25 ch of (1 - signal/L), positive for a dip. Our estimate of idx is 4.9 ch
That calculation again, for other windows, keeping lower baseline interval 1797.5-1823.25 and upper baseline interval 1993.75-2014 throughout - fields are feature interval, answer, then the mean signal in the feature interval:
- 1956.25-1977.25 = -2.15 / 2.17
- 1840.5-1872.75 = 1.89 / 1.94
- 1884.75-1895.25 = 2.69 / 1.51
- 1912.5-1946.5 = 0.57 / 1.97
